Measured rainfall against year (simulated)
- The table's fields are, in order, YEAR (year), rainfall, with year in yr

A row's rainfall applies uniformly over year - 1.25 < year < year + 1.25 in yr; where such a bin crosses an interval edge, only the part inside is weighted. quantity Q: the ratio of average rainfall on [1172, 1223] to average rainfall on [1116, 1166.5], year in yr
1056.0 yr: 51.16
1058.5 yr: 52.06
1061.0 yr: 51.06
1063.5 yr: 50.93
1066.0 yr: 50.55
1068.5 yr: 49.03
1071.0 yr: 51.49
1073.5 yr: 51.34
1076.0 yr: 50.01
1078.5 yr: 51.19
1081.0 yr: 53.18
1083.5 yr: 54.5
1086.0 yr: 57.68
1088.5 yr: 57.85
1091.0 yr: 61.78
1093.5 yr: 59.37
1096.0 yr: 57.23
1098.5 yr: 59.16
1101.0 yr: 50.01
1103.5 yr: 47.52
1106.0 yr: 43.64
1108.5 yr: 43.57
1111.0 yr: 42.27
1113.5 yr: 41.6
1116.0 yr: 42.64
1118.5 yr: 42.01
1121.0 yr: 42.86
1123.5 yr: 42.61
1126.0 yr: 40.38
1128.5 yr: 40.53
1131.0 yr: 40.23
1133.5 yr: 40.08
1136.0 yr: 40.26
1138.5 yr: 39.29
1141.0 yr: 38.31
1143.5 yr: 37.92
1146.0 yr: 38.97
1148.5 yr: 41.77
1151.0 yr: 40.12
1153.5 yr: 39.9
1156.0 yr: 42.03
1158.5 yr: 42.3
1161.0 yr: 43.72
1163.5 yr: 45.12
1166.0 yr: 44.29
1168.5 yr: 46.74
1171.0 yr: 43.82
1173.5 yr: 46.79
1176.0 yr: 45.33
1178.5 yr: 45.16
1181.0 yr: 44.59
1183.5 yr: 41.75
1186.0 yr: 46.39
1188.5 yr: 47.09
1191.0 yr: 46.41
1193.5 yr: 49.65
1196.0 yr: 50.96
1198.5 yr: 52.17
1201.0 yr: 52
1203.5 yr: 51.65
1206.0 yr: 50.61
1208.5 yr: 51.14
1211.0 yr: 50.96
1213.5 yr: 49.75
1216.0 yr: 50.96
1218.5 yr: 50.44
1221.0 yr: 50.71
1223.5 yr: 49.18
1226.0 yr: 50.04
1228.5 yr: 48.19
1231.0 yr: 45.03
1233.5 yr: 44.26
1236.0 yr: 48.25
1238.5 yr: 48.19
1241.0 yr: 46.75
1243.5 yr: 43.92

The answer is 1.18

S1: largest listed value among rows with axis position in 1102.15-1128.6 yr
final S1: 47.52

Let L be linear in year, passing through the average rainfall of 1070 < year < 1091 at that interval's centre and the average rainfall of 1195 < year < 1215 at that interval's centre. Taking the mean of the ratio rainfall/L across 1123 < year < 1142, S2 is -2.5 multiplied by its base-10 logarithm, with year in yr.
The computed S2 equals 0.30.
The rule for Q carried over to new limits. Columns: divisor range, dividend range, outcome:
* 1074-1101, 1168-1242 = 0.86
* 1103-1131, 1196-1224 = 1.20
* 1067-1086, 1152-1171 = 0.84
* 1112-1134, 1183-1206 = 1.18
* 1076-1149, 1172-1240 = 1.04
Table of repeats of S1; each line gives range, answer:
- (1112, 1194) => 49.65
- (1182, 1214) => 52.17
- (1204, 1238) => 51.14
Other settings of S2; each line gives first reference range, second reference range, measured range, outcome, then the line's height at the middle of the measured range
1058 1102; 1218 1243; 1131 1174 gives 0.22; 51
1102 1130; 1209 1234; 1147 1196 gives 0.04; 46.1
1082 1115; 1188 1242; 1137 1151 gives 0.28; 50.9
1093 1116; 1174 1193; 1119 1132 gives 0.16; 47.8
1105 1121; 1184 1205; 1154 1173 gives 0.07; 46.7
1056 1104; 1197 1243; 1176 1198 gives 0.08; 50.4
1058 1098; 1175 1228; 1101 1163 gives 0.23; 51.7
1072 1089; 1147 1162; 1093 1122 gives 0.04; 49.1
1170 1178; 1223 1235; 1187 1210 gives -0.09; 46.2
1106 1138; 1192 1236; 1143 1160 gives 0.09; 44.2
